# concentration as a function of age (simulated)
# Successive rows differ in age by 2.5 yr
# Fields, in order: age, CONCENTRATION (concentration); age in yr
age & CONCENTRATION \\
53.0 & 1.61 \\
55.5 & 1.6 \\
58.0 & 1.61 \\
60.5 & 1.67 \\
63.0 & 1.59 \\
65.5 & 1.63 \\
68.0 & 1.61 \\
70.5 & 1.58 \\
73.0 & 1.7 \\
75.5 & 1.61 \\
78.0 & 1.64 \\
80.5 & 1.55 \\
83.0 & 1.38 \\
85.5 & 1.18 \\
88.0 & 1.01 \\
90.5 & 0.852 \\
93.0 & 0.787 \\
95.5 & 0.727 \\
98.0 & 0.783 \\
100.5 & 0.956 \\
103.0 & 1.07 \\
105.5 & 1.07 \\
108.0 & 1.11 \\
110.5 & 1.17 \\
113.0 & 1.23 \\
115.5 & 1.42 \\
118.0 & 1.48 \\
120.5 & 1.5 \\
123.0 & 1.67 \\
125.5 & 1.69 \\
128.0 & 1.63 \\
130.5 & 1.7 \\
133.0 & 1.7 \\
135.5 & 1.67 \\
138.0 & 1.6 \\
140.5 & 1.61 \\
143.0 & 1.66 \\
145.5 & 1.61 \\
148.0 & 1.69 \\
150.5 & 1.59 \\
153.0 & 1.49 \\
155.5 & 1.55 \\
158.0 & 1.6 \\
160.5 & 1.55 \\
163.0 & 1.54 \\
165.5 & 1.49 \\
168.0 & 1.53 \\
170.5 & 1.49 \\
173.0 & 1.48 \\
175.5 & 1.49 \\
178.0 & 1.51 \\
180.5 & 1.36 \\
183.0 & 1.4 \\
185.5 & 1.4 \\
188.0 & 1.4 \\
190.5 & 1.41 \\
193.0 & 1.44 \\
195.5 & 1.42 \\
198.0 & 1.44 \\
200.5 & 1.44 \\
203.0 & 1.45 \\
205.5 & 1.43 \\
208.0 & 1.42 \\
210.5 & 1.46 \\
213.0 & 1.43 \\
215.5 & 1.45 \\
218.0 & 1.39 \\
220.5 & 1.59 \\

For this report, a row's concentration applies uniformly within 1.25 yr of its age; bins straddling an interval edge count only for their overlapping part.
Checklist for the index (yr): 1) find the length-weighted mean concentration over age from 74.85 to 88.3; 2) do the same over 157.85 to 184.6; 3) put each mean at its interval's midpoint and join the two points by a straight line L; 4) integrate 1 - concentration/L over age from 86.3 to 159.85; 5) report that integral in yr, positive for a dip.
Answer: 4.3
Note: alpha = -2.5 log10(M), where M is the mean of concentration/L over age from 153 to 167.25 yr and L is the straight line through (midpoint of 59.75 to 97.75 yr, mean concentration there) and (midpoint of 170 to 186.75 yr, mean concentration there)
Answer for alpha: -0.08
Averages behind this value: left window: 1.35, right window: 1.45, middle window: 1.54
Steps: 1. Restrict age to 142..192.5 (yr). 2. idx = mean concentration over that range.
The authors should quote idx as 1.51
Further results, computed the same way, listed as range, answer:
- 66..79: 1.63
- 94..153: 1.41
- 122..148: 1.66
